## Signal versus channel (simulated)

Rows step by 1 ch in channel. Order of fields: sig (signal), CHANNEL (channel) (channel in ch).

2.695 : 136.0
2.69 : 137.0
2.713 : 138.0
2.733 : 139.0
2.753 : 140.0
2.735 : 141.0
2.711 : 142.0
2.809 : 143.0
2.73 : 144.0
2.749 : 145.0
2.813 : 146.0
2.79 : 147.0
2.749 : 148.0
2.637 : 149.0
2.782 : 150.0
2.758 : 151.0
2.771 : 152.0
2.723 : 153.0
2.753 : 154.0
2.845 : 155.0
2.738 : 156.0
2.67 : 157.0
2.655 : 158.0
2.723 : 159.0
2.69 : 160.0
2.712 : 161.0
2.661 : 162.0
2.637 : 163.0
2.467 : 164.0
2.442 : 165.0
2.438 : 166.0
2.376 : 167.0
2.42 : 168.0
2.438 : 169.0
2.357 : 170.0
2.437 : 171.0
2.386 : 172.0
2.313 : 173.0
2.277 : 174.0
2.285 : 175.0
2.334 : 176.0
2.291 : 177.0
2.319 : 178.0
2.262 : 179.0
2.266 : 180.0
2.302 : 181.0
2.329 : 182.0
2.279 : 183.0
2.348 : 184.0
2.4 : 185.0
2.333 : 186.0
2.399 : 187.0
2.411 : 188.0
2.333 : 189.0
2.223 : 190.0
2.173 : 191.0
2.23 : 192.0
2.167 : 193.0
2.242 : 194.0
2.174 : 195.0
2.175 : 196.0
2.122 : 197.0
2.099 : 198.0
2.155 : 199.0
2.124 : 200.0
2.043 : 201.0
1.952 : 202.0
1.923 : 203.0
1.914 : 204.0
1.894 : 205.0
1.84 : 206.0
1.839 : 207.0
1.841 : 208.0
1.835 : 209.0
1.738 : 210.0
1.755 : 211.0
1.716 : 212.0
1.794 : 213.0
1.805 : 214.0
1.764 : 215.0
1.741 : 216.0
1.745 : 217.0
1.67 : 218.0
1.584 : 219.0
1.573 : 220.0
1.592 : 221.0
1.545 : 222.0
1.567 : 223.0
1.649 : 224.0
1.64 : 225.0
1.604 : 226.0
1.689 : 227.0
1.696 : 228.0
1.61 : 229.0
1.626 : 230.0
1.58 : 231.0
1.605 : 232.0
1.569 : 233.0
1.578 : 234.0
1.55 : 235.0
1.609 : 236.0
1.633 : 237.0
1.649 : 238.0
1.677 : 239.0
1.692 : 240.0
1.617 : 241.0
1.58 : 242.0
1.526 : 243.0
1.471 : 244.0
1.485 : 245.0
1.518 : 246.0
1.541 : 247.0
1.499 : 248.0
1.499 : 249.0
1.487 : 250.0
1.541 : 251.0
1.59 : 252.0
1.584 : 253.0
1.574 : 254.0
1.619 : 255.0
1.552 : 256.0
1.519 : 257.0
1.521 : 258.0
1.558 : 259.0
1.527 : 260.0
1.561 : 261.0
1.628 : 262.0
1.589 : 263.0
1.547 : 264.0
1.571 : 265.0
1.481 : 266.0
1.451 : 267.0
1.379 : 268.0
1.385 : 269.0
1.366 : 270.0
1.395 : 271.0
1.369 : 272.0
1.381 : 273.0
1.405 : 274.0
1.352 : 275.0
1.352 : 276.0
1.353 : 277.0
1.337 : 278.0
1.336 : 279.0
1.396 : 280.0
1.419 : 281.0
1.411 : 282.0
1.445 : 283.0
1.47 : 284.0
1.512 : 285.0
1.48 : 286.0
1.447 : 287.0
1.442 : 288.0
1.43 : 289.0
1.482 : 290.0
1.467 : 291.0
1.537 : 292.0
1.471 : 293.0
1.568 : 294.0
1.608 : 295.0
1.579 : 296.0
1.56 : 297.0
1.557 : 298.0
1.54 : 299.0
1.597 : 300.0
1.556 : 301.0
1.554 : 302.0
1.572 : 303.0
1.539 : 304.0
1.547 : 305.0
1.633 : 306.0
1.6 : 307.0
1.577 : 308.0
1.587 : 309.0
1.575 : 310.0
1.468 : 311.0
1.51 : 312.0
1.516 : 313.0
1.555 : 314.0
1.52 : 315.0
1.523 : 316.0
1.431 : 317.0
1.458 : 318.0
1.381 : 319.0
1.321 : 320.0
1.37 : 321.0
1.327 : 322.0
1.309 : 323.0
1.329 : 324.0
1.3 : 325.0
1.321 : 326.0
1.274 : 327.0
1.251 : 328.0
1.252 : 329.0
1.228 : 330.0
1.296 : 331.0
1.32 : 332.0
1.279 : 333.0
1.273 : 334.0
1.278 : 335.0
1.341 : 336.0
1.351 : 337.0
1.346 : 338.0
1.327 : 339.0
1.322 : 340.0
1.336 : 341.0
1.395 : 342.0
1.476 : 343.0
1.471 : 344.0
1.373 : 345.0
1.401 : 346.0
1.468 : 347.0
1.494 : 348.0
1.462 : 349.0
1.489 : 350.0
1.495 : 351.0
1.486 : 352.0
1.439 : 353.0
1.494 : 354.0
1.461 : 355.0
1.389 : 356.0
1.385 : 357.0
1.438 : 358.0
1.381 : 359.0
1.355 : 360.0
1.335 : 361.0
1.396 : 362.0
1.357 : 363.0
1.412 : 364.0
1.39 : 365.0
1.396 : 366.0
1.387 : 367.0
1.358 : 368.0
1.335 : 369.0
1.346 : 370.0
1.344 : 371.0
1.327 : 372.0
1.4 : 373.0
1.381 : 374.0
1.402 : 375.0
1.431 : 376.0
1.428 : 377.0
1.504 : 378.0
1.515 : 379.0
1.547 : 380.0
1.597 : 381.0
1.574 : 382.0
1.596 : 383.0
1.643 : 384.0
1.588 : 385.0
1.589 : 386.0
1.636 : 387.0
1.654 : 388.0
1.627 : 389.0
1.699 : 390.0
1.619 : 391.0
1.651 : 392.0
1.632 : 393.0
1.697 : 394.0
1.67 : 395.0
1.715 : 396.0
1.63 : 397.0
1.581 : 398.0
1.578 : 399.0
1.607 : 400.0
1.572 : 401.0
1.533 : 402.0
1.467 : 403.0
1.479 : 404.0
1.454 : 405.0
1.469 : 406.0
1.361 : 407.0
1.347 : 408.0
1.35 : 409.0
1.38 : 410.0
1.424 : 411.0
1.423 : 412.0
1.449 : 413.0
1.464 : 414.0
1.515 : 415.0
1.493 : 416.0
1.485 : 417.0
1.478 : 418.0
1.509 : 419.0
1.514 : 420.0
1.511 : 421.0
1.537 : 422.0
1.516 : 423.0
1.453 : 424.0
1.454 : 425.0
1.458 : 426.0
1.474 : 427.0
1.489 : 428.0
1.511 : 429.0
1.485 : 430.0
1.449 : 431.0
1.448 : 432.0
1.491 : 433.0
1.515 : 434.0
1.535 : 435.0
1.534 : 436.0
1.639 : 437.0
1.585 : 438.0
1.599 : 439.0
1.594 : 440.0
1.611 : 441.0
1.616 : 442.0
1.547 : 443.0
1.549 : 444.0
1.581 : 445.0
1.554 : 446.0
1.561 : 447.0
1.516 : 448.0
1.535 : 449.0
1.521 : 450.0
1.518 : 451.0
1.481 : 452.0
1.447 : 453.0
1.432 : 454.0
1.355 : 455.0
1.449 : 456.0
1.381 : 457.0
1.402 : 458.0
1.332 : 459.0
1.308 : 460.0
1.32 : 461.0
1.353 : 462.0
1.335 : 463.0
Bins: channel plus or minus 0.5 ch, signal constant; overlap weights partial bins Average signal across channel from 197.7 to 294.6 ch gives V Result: 1.59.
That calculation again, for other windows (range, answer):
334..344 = 1.35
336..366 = 1.41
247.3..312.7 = 1.5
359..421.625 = 1.49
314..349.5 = 1.36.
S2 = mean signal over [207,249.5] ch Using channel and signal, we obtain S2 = 1.64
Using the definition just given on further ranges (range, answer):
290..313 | 1.55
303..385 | 1.42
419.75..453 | 1.53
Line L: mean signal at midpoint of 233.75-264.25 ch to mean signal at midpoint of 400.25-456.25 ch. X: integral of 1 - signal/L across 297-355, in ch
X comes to 3.9 ch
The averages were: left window 1.57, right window 1.5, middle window 1.43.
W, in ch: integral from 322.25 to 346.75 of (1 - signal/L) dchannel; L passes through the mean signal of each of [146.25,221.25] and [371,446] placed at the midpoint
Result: 6.1 ch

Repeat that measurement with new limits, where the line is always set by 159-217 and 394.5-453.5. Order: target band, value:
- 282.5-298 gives 3.3 ch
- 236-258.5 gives 5.1 ch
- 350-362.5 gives 2.1 ch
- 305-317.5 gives 2.0 ch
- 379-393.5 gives 0.1 ch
